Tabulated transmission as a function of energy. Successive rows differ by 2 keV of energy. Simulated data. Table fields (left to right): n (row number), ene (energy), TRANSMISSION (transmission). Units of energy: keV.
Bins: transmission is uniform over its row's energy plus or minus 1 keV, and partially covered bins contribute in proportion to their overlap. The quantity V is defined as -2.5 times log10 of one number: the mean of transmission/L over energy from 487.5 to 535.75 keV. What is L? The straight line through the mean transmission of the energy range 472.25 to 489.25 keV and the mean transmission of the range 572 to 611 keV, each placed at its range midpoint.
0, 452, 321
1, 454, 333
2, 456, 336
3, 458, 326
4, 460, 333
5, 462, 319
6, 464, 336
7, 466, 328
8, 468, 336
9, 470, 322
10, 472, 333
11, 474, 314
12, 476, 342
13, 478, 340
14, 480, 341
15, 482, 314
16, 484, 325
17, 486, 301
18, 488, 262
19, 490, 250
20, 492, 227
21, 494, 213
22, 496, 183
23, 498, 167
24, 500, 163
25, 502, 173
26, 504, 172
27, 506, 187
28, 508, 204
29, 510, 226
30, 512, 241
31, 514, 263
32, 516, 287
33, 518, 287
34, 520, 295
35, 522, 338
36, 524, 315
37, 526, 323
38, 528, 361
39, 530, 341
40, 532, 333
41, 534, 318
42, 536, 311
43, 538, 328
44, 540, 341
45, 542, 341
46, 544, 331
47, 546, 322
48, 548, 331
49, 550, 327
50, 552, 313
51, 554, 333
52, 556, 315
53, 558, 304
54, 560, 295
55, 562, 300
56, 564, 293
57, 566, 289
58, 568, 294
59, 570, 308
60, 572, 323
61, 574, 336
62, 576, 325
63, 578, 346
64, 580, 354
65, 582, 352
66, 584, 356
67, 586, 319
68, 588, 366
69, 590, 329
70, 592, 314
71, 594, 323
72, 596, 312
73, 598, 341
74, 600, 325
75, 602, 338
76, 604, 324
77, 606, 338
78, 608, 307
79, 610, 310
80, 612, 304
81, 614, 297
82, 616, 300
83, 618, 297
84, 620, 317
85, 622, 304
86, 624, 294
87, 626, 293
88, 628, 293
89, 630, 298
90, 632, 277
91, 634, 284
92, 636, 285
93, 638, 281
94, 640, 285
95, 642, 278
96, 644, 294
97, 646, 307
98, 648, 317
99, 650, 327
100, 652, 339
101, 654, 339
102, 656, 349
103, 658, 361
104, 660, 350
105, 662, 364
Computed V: 0.25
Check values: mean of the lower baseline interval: 317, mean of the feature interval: 256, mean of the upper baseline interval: 332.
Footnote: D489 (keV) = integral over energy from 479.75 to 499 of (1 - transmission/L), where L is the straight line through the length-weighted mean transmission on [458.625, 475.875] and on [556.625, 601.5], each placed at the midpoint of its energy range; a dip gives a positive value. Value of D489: 4.2 keV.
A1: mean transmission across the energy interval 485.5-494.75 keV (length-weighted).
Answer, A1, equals 249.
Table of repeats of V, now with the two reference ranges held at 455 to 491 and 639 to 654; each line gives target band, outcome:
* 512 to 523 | 0.10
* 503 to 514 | 0.44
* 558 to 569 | 0.07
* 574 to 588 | -0.10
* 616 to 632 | 0.04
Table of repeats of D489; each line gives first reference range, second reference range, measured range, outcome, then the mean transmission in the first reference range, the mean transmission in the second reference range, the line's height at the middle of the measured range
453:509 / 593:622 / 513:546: -3.0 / 278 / 316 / 293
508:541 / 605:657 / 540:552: -1.0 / 304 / 304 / 304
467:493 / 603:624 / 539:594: -2.8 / 308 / 309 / 309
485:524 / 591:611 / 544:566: -2.5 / 236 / 323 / 281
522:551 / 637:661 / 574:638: 1.4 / 330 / 319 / 323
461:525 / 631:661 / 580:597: -2.2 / 272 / 312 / 297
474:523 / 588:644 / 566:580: -1.7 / 255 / 306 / 288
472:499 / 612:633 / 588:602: -1.7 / 277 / 297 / 293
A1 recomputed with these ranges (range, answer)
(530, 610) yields 325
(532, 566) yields 318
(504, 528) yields 269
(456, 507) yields 277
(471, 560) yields 287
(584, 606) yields 331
